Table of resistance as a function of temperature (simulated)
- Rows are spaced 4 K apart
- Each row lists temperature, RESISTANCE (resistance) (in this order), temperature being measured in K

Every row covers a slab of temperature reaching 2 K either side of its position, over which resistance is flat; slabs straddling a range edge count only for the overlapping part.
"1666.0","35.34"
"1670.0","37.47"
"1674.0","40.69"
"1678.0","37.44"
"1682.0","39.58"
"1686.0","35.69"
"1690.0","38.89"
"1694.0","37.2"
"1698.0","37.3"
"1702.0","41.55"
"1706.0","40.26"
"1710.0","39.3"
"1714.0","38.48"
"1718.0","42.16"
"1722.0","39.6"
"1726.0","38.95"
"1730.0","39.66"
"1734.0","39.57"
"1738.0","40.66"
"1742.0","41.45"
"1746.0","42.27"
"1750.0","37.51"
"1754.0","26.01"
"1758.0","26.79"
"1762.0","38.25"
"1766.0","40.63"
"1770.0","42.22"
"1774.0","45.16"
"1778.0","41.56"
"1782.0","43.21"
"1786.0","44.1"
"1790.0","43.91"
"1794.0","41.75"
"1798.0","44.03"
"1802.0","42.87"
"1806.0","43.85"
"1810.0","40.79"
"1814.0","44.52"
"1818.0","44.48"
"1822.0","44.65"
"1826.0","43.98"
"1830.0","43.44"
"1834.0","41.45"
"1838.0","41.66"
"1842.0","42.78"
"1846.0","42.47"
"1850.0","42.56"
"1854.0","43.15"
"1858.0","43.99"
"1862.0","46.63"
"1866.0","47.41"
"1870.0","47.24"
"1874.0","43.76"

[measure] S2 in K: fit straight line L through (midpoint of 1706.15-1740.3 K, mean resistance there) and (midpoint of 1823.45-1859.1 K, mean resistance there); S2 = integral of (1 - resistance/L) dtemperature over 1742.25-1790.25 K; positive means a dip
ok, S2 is 2.04 K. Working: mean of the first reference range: 39.8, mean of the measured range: 39.2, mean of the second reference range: 42.8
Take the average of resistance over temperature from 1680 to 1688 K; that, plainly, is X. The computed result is 37.6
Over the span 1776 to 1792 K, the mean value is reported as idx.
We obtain 43.2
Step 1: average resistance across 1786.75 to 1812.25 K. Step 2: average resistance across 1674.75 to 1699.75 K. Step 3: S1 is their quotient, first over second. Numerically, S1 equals 1.13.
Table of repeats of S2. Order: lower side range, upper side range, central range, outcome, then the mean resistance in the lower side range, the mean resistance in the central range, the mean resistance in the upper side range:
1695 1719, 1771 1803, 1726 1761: 3.7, 39.6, 36.9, 43.3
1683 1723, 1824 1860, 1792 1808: -0.6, 39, 43.1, 42.8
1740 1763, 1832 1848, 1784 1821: -4.0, 35.3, 43.4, 42.1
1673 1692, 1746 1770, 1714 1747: -3.6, 38.3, 40.4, 35.2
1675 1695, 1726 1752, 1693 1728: -0.5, 37.9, 39.5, 40.1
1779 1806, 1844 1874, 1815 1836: 0.2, 43.3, 43.6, 44.7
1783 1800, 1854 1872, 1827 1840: 0.8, 43.4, 42.3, 46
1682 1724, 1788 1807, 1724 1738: 0.3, 39.1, 39.6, 43.3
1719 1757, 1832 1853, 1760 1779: -1.0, 38.2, 41.6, 42.2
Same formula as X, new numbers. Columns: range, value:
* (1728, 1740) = 40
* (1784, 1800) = 43.4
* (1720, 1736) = 39.4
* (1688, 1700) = 37.8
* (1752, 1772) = 34.8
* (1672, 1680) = 39.1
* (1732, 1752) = 40.3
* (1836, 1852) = 42.4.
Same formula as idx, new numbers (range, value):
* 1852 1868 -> 45.3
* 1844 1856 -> 42.7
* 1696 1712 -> 39.6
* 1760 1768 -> 39.4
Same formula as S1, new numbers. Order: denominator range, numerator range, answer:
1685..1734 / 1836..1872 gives 1.13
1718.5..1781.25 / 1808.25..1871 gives 1.13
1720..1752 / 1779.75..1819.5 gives 1.08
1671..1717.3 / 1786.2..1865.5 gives 1.12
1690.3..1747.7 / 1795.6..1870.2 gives 1.10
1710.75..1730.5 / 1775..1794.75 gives 1.08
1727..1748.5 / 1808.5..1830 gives 1.08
